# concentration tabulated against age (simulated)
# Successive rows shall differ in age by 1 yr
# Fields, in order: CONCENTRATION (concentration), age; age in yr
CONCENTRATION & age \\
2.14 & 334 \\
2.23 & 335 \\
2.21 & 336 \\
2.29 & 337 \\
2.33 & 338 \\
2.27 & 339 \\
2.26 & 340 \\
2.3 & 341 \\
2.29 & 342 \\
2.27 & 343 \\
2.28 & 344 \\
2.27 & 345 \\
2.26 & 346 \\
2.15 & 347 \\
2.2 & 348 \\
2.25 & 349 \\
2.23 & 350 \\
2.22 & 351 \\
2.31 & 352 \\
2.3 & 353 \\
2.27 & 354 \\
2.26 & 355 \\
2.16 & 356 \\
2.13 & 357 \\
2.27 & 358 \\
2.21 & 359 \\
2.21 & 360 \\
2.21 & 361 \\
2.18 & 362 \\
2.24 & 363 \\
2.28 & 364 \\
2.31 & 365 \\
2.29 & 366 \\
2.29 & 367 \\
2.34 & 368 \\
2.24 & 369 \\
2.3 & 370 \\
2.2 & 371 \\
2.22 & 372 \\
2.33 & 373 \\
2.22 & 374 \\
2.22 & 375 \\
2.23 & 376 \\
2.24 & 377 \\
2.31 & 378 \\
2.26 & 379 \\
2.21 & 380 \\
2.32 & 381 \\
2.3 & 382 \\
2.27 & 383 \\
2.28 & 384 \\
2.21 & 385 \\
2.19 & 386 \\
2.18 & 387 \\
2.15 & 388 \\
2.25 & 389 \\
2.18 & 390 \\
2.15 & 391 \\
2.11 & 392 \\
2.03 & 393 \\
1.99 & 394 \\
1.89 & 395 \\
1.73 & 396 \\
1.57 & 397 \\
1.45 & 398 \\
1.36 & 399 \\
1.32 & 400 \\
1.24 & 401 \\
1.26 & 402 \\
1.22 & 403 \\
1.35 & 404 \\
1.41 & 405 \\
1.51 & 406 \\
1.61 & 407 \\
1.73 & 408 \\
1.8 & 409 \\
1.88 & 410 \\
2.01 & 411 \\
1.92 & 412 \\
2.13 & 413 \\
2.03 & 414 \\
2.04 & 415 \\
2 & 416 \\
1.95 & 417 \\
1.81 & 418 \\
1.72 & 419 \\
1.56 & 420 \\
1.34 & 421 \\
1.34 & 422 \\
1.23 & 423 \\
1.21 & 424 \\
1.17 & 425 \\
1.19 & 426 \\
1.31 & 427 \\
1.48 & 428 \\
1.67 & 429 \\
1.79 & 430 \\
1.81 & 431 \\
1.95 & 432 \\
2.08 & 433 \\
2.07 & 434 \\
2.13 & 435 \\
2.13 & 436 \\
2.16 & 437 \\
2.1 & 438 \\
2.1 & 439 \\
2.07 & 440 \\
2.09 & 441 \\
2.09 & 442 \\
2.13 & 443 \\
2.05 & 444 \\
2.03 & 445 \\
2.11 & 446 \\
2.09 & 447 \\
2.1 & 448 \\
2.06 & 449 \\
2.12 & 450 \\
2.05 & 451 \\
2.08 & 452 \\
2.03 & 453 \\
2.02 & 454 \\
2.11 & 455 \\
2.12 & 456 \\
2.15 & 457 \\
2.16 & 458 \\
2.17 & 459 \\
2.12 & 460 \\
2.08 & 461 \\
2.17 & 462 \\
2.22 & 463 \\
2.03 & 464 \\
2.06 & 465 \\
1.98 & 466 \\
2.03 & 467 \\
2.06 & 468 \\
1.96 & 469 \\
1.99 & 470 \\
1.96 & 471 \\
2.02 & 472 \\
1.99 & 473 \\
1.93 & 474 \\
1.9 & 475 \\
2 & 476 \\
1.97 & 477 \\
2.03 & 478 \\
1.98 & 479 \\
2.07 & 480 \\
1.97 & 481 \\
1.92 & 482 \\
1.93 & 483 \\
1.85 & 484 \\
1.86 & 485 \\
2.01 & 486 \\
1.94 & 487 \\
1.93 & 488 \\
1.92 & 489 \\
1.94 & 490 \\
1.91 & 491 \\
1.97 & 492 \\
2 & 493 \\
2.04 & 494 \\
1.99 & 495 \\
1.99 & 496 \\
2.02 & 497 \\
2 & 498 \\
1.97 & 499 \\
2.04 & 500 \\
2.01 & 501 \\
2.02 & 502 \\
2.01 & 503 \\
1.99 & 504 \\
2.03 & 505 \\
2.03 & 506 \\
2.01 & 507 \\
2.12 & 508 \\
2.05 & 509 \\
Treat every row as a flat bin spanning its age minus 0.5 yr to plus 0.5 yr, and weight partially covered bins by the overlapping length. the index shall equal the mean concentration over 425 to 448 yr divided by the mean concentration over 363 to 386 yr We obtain 0.8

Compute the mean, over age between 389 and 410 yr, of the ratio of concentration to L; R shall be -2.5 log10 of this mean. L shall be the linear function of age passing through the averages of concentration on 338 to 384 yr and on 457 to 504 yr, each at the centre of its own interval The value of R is 0.29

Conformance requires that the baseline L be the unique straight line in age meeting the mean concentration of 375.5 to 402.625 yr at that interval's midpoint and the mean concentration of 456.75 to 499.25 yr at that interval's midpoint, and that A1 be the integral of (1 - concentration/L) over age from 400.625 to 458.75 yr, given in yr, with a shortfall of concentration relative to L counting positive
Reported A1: 4.7 yr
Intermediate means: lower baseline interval 1.98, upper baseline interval 2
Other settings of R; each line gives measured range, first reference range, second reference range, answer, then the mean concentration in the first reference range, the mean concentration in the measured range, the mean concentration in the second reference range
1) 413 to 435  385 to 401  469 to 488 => 0.146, 1.89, 1.68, 1.96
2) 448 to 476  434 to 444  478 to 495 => -0.013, 2.11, 2.06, 1.96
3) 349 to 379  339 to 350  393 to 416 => -0.095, 2.25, 2.25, 1.67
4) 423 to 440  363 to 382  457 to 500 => 0.198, 2.27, 1.76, 2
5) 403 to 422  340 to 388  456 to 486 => 0.226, 2.25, 1.74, 2.02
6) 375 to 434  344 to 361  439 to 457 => 0.186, 2.23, 1.81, 2.08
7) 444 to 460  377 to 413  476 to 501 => -0.084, 1.88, 2.09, 1.97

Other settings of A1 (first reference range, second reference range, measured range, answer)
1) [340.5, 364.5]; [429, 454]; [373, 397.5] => 0.25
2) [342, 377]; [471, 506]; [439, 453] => -0.11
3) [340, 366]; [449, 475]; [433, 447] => 0.01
